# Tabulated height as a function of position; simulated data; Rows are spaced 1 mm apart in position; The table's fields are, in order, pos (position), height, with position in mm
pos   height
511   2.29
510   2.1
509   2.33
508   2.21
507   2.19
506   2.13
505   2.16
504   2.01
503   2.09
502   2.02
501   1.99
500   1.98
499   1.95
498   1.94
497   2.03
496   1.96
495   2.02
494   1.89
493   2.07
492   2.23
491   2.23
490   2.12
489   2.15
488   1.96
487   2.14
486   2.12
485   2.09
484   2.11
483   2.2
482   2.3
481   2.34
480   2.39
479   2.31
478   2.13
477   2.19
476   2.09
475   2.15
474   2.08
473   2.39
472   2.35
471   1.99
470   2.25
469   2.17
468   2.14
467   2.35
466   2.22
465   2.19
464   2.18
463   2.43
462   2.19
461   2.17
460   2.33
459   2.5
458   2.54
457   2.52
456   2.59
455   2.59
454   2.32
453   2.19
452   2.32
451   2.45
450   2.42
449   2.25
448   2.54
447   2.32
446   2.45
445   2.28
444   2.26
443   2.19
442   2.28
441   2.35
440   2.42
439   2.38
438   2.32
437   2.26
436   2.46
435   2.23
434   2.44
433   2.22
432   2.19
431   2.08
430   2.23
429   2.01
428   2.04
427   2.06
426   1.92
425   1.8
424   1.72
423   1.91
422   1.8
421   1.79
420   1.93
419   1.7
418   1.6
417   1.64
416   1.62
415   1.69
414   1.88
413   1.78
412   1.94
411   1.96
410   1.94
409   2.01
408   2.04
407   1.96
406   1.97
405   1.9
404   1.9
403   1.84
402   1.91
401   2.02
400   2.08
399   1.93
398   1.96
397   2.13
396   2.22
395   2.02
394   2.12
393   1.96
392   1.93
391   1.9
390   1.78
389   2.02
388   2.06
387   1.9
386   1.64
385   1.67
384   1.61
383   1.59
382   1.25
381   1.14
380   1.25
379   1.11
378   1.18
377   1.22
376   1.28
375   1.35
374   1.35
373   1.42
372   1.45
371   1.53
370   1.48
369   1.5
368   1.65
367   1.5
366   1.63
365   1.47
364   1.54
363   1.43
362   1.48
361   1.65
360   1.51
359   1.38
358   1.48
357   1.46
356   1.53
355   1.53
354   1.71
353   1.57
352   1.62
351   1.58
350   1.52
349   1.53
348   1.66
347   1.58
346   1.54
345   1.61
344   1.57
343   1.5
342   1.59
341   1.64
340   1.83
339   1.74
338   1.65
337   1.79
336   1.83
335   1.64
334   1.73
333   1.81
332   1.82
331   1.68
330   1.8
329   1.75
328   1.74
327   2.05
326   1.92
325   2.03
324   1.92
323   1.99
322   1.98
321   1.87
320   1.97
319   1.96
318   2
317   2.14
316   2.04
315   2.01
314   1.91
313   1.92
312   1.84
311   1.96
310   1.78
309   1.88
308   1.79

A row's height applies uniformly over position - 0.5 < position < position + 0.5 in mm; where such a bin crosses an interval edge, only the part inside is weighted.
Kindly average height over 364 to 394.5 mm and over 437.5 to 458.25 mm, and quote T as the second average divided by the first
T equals 1.52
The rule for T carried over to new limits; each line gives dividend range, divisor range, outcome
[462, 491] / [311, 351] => 1.22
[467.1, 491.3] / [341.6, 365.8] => 1.42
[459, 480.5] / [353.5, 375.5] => 1.49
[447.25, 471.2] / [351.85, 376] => 1.55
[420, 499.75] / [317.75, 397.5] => 1.33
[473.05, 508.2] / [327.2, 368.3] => 1.31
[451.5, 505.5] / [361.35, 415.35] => 1.28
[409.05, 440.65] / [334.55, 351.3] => 1.22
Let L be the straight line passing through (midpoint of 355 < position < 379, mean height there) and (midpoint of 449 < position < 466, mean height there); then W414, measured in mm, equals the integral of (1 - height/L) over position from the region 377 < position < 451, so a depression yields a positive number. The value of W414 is -1.4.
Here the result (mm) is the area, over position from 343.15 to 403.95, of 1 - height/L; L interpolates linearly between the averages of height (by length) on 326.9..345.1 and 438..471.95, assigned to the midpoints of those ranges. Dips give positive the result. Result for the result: 9.1 mm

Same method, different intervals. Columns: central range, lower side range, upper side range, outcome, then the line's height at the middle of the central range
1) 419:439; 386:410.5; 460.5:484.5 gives 0.04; 2.08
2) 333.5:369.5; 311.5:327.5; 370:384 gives 0.55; 1.62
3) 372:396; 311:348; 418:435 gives 3.84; 1.91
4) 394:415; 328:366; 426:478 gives 0.12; 1.98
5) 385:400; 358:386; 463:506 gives -3.83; 1.56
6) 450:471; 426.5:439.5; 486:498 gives -1.69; 2.15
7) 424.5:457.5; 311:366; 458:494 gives -3.14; 2.08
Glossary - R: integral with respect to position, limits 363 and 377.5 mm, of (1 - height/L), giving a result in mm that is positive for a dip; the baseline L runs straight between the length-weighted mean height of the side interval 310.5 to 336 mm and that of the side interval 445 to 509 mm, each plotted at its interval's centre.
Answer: 3.9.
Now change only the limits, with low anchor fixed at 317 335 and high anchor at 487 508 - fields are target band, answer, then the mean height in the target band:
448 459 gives -2.2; 2.43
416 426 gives 1.1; 1.77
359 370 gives 2.3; 1.53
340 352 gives 2.0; 1.59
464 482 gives -1.6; 2.22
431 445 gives -2.1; 2.3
